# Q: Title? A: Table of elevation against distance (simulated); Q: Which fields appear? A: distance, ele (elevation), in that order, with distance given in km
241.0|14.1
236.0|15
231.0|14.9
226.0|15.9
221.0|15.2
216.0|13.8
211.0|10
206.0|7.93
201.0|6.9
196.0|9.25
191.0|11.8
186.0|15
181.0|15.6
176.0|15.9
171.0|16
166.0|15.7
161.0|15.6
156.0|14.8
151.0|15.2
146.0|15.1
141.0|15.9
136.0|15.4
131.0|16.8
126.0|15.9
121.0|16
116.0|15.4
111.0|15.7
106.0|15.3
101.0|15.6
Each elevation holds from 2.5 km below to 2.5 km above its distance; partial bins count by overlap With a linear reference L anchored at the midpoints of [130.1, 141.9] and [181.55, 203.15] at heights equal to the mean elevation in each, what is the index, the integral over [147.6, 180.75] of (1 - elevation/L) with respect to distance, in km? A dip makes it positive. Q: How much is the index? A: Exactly -4.9 km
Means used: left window 15.9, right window 11.2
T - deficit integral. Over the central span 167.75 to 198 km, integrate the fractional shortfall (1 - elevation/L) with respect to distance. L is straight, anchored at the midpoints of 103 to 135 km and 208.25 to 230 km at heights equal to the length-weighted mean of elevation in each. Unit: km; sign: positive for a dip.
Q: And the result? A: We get 1.0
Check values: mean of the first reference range 15.8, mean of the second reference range 13.7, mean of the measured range 14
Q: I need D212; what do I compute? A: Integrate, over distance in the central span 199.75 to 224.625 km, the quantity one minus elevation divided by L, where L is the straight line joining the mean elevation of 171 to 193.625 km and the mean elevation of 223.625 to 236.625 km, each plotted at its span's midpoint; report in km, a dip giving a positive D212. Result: 6.4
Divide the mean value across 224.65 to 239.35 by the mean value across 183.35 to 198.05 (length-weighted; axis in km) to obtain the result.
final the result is 1.25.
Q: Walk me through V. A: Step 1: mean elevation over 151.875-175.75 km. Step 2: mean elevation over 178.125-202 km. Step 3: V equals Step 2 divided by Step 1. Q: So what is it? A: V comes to 0.78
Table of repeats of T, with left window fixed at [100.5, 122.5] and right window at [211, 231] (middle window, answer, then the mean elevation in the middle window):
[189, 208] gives 7.4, 8.92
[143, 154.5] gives 0.0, 15.2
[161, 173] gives -0.7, 15.8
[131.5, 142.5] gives -0.4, 15.8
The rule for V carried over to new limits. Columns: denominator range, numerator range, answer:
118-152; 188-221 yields 0.66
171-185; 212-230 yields 0.93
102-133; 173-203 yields 0.79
